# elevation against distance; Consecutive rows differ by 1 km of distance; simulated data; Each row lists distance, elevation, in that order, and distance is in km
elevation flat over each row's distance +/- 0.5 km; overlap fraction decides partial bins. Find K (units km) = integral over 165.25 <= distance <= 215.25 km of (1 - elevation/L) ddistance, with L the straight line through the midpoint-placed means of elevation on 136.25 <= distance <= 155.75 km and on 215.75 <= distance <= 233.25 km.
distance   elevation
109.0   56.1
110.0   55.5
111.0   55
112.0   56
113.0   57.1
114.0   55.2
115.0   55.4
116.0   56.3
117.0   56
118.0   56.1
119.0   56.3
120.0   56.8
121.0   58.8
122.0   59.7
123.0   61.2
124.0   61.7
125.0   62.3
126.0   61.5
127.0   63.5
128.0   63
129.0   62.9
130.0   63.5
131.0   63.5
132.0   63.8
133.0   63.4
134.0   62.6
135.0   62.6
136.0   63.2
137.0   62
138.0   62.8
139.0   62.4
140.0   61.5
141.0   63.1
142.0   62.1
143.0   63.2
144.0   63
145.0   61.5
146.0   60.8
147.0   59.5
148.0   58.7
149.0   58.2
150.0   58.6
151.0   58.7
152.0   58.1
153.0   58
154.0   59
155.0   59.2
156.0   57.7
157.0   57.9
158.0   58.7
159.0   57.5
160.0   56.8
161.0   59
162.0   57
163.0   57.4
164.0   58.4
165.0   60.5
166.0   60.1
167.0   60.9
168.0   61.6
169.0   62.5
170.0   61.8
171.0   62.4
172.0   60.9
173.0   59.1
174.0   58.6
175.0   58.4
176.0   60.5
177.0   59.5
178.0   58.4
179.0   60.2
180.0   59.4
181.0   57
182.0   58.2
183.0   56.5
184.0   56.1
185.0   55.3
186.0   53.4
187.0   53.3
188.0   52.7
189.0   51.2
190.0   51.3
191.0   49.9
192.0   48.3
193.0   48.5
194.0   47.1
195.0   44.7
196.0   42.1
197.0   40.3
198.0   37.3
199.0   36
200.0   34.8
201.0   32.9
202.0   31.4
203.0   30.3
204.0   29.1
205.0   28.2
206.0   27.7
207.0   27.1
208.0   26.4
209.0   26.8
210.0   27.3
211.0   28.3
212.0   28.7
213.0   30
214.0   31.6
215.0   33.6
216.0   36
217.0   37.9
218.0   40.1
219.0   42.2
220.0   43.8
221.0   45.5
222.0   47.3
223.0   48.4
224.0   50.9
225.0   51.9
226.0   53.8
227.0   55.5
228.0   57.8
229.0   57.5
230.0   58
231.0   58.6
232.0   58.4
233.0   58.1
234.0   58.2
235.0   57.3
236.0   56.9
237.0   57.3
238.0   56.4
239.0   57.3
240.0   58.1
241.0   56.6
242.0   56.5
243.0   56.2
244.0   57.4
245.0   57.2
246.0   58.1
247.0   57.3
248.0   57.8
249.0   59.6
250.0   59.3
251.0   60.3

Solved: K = 7.86 km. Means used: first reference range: 60.5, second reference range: 50.2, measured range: 46.5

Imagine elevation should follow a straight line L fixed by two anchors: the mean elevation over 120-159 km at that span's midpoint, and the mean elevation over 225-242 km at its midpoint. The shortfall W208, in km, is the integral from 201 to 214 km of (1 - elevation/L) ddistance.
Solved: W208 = 6.58 km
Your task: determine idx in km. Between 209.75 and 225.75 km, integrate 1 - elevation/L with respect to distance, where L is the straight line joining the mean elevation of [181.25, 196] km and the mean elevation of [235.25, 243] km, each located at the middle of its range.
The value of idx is 4.5 km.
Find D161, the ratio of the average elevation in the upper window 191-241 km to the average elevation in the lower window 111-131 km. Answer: 0.74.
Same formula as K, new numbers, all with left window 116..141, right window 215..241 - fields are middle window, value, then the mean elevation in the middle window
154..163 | 0.06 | 58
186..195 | 0.85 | 50.2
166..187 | -0.81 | 58.9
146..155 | 0.06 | 58.8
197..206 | 3.59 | 32.7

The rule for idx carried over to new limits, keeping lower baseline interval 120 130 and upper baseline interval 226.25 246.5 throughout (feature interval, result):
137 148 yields -0.2 km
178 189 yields 0.6 km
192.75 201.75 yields 2.9 km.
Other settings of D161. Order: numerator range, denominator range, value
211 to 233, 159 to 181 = 0.77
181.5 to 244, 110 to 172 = 0.76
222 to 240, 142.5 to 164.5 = 0.95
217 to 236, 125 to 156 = 0.85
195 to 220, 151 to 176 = 0.56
